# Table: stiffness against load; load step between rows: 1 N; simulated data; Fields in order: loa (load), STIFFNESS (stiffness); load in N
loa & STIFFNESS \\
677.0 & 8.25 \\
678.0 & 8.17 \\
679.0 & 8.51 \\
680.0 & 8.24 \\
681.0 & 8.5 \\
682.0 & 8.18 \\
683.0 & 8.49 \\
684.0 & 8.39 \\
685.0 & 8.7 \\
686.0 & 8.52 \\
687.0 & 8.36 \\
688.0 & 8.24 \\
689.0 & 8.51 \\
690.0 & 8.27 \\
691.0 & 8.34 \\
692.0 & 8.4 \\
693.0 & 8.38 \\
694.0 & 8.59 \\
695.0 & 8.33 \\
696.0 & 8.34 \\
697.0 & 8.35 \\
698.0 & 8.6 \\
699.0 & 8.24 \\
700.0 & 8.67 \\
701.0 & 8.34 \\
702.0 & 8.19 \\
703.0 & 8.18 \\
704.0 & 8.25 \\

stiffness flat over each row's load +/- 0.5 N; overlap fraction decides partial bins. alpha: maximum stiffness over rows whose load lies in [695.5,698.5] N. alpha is 8.6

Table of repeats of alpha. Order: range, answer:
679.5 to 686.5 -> 8.7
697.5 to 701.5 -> 8.67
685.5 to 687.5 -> 8.52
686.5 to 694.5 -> 8.59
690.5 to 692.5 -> 8.4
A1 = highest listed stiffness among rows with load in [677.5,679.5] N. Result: 8.51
